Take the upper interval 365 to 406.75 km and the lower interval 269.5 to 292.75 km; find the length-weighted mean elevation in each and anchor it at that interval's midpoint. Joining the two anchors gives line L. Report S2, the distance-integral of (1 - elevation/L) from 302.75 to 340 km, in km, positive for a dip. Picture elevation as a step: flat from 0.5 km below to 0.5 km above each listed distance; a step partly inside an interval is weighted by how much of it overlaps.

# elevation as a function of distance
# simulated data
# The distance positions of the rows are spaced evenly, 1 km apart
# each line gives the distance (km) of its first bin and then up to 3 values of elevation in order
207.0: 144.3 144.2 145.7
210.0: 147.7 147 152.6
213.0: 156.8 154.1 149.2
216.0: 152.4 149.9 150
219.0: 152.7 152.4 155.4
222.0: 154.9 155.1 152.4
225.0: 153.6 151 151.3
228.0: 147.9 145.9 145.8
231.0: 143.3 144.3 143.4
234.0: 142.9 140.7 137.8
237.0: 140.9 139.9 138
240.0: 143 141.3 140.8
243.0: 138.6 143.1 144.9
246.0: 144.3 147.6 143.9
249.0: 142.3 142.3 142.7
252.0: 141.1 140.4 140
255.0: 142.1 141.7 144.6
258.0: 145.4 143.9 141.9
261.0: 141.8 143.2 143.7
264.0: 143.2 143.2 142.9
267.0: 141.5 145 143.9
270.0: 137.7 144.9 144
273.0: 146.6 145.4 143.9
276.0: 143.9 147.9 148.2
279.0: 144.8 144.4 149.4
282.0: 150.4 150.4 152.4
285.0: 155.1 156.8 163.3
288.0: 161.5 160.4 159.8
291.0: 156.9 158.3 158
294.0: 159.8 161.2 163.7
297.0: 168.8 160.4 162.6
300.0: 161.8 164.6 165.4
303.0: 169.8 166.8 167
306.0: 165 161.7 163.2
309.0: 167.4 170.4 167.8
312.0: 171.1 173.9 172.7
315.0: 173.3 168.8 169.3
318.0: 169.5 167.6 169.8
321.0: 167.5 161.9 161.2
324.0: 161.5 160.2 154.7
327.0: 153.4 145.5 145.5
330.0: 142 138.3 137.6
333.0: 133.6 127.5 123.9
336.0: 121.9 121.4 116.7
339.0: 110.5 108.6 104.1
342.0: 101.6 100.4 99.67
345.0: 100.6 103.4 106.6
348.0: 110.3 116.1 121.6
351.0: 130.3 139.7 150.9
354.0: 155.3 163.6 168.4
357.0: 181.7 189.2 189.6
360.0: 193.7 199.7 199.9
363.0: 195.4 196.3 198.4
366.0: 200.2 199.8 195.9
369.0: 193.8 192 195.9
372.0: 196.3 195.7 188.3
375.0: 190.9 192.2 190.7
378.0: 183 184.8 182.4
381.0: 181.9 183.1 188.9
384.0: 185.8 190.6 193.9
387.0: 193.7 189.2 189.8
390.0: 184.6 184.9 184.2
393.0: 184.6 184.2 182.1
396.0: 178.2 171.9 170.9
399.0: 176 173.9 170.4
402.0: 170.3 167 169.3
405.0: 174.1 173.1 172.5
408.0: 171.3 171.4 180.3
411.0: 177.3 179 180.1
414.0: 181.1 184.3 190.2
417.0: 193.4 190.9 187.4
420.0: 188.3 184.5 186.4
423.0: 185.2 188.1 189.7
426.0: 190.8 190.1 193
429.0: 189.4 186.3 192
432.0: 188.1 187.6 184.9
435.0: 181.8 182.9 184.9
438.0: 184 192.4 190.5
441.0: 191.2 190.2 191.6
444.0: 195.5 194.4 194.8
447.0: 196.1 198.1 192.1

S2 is 2.18 km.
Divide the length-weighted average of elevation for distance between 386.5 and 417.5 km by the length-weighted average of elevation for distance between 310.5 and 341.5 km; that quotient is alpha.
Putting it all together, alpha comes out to 1.2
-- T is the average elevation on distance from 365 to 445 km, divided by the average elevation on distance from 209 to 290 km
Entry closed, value 1.27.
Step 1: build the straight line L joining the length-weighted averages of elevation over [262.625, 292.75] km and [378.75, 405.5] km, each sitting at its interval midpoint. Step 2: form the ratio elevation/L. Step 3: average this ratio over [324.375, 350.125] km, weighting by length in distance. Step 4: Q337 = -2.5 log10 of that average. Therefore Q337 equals 0.32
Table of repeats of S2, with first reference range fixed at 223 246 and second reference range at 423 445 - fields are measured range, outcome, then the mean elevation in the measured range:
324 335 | 1.45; 144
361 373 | -1.58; 197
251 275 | 1.23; 143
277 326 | -0.81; 162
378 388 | -0.54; 187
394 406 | 0.51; 174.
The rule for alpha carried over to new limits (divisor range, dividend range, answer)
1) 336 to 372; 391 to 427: 1.18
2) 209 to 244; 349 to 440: 1.24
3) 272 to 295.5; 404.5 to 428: 1.20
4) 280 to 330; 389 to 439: 1.13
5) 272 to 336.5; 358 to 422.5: 1.18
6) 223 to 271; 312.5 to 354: 0.96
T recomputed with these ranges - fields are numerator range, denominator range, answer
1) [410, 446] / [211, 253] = 1.28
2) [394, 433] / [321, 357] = 1.37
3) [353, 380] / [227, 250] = 1.32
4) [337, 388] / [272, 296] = 1.08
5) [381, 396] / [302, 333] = 1.15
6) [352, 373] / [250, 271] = 1.31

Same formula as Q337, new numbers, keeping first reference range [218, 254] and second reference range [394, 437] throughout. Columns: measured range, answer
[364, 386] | -0.11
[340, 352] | 0.46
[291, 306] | -0.04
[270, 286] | 0.05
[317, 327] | -0.01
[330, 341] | 0.31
